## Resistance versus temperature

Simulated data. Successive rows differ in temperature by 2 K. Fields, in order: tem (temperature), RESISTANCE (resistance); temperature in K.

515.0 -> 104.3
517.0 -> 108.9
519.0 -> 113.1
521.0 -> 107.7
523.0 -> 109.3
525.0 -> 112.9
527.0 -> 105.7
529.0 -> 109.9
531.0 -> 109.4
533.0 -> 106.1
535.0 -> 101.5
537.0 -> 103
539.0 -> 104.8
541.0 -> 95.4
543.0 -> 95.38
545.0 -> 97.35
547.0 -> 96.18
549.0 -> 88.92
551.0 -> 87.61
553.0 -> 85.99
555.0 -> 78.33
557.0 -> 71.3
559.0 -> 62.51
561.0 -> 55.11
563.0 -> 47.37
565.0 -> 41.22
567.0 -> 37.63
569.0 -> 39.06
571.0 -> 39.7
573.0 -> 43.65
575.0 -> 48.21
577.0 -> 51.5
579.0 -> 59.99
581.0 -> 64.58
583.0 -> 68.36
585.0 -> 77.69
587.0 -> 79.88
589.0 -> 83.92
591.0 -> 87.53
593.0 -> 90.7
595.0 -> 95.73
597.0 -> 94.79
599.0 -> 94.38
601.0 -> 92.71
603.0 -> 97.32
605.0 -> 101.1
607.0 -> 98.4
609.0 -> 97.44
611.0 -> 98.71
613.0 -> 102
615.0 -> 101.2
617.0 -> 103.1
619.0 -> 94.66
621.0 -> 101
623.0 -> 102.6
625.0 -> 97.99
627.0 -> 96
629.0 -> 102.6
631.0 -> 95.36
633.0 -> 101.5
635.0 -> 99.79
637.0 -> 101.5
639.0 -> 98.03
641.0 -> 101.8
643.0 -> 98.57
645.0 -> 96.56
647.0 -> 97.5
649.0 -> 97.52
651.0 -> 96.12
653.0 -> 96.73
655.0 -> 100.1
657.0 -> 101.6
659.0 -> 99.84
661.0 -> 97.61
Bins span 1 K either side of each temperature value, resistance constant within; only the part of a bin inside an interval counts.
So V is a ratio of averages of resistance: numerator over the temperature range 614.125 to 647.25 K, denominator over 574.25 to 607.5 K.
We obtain 1.22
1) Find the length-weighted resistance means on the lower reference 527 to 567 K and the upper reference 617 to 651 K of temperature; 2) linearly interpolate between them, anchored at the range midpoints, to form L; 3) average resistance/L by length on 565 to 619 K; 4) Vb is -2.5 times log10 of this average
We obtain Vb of 0.186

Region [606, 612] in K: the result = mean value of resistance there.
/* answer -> 98.2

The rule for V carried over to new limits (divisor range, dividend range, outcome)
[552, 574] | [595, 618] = 1.79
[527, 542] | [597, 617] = 0.94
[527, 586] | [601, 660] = 1.32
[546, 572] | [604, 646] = 1.56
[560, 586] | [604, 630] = 1.92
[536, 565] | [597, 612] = 1.18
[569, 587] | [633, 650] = 1.74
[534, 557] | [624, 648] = 1.06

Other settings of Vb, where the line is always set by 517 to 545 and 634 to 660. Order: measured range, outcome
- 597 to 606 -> 0.058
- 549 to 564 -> 0.415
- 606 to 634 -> 0.011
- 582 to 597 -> 0.210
